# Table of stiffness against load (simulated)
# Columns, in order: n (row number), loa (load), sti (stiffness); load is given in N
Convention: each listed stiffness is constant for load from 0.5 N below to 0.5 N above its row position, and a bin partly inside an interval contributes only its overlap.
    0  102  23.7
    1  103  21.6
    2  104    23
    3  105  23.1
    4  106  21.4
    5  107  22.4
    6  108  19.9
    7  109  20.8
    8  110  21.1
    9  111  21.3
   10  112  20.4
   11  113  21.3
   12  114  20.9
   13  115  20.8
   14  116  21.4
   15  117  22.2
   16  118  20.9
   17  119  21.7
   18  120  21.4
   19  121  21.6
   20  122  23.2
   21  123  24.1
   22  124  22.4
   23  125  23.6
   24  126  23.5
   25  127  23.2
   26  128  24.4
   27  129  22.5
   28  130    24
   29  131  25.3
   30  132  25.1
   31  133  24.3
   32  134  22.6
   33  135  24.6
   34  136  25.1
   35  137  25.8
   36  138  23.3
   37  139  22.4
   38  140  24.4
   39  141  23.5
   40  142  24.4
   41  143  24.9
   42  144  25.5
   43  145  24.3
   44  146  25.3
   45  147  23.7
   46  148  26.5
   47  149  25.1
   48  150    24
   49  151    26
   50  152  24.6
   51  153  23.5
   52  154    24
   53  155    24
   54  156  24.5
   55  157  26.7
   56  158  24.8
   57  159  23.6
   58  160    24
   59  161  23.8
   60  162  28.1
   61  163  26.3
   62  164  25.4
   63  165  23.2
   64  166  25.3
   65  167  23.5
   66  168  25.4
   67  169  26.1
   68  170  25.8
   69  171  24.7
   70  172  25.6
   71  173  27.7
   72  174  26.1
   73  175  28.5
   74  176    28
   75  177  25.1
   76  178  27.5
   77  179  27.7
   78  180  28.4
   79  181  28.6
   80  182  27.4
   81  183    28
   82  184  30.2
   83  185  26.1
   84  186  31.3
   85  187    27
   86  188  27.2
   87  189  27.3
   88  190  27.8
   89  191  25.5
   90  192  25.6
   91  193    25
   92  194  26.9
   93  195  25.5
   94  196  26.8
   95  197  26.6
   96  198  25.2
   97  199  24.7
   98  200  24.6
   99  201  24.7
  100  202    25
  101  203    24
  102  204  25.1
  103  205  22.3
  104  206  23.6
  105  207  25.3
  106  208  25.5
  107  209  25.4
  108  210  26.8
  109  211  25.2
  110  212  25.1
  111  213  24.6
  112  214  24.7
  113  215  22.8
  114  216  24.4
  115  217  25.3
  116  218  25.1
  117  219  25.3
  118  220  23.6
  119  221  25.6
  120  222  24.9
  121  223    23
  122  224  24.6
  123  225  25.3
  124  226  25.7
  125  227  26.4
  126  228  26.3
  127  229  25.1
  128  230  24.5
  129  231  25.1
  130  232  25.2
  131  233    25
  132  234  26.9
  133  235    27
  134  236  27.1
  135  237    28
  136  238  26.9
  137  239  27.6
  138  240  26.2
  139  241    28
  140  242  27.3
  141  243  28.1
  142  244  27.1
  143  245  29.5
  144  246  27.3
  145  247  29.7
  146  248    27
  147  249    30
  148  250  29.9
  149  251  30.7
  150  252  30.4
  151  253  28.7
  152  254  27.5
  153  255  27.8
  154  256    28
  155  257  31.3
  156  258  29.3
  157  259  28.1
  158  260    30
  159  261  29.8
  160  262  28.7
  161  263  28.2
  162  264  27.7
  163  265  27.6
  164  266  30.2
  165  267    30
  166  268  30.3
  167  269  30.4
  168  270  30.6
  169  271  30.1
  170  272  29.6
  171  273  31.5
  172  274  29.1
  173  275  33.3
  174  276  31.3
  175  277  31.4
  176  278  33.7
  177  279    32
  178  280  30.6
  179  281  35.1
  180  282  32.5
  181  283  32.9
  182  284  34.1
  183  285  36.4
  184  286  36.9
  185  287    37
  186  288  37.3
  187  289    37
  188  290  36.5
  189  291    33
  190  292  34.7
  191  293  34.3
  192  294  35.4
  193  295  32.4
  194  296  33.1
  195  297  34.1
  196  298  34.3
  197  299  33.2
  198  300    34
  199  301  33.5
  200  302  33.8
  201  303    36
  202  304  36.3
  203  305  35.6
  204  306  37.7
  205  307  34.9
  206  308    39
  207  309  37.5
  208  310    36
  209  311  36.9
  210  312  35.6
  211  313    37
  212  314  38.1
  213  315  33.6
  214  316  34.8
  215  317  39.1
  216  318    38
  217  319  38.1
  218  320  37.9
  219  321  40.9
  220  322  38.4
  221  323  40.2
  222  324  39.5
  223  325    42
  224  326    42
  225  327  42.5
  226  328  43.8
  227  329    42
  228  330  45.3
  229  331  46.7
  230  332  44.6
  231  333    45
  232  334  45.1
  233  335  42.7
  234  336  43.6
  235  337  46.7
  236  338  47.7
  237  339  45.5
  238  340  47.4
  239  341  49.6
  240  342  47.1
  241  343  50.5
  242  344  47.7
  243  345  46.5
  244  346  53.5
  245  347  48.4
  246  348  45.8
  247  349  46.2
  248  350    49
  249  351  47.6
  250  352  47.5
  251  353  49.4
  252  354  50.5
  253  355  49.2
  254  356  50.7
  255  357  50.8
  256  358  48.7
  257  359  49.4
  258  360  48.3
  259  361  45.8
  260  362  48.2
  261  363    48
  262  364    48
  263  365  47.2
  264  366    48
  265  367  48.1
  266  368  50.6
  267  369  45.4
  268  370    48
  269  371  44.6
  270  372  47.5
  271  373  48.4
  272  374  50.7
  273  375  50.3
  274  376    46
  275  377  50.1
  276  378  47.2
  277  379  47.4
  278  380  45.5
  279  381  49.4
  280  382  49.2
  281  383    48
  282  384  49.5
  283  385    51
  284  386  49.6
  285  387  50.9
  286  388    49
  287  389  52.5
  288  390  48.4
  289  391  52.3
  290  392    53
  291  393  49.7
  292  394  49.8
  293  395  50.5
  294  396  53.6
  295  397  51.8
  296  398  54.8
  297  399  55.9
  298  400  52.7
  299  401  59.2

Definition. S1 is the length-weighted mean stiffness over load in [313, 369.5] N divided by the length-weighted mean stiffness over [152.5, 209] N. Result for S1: 1.7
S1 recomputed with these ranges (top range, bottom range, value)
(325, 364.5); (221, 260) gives 1.72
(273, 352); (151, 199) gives 1.49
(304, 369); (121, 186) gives 1.75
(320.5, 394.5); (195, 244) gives 1.86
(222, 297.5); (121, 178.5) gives 1.21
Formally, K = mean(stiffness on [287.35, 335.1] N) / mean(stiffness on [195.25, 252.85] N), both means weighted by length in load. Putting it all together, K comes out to 1.45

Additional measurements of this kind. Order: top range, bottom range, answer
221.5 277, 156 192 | 1.06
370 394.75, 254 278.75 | 1.64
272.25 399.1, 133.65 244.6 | 1.67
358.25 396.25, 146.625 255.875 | 1.87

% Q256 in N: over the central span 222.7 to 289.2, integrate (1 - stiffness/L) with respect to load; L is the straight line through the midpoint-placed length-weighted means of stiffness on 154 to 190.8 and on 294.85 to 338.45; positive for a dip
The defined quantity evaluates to 8.6 N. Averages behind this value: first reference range 26.4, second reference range 38.9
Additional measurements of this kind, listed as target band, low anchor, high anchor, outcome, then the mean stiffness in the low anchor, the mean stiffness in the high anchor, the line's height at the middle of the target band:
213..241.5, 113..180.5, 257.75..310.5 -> 3.8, 24.5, 33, 29.5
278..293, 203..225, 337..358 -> 1.1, 24.7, 48.5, 37.4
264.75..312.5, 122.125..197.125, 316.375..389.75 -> 7.1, 25.4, 46.6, 39.6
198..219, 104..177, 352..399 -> 4.4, 23.9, 49.3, 31.3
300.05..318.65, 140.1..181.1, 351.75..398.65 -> 2.5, 25.4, 49.2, 41.9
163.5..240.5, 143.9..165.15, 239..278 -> 2.8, 24.9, 29.3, 26.9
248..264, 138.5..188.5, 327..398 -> 3.1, 25.8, 48.2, 36.2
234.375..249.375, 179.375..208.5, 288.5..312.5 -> 1.2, 26.3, 35.2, 30.3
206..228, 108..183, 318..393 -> 4.8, 24.3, 47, 32.1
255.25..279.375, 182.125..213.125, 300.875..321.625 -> 1.9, 26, 36.7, 32.6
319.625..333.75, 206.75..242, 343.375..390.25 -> -0.1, 25.6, 48.6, 42.1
